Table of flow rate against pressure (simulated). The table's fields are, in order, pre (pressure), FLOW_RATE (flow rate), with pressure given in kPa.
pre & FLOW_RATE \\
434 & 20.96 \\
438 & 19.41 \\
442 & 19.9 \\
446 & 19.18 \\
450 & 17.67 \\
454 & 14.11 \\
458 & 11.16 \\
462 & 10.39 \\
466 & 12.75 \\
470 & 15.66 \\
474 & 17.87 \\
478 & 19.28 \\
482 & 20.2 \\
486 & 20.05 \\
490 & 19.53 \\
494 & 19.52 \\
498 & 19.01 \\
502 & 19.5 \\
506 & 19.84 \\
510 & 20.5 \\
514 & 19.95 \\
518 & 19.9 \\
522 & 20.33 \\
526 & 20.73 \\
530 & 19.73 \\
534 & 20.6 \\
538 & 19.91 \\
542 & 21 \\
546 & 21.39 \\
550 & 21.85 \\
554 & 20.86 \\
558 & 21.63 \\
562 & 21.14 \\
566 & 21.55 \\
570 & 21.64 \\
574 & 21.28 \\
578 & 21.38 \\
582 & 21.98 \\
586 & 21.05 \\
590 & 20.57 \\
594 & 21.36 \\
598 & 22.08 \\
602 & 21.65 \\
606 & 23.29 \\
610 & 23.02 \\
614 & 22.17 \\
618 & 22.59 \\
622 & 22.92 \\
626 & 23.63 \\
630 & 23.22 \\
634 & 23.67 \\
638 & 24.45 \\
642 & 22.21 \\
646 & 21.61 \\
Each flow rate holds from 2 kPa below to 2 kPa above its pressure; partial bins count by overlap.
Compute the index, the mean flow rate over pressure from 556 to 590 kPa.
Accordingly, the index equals 21.4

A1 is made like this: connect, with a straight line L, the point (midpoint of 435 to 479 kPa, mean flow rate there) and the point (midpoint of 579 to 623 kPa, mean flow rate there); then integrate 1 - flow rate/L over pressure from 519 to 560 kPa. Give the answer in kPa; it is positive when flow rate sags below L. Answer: -2.6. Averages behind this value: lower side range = 16.2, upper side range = 22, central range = 20.8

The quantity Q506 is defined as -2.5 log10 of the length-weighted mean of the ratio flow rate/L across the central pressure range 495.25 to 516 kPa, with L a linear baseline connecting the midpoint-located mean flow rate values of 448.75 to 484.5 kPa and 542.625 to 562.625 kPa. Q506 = -0.092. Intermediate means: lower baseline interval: 15.5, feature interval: 19.8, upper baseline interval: 21.4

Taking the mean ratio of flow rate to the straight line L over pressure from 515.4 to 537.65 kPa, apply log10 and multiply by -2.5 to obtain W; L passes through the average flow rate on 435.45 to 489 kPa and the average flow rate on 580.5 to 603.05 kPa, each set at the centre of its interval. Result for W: -0.061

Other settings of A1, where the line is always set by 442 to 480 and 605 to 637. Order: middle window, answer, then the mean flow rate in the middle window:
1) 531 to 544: -0.9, 20.4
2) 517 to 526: -0.9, 20.3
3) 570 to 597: 0.0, 21.3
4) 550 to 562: -0.8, 21.3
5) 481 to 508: -3.9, 19.6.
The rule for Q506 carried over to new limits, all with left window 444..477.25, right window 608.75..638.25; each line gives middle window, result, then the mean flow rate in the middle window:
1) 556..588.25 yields -0.05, 21.4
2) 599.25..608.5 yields -0.01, 22.5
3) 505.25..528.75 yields -0.14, 20.2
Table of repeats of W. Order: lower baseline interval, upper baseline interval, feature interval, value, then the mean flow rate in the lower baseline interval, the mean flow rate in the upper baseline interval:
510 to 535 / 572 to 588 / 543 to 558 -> -0.03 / 20.2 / 21.4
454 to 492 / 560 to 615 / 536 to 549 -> -0.07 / 16.2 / 21.7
